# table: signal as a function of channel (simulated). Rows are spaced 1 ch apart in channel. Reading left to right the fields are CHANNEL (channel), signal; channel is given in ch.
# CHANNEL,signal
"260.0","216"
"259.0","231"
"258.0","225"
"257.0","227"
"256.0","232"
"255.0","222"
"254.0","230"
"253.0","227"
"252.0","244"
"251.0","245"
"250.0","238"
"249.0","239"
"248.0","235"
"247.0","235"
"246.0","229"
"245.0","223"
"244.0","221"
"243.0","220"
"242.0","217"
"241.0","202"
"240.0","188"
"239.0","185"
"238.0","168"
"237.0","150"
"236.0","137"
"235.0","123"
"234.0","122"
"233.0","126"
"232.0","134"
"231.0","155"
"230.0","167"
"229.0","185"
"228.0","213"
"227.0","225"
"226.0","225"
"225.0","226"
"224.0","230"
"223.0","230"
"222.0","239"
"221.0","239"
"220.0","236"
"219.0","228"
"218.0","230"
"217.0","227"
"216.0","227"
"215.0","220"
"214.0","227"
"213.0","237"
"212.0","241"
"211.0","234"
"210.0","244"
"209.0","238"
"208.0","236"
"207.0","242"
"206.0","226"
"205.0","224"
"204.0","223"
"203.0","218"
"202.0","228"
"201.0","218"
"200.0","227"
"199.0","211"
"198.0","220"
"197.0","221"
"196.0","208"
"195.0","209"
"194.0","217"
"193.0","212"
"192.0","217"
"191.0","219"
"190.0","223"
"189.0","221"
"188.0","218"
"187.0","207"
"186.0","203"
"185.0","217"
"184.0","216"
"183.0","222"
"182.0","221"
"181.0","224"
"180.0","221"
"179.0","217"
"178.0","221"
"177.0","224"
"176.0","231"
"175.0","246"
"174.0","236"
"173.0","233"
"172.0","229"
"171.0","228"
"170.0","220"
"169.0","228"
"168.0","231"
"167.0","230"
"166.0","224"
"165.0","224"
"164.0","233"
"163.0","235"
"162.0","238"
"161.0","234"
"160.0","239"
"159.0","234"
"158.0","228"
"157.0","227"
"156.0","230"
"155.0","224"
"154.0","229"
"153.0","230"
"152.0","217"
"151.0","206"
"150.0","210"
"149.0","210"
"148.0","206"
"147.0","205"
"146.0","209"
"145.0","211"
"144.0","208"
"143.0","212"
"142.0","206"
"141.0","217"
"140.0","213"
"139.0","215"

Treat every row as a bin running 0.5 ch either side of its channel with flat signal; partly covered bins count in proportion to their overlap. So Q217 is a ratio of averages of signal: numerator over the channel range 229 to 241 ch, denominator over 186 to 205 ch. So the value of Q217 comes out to 0.7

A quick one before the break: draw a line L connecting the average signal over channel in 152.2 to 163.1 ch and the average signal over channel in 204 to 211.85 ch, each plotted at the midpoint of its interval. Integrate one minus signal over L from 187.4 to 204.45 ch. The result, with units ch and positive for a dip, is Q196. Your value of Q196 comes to 1.1 ch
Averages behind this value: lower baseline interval 231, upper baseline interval 234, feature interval 218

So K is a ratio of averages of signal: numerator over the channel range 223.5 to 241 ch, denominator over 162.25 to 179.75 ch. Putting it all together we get 0.8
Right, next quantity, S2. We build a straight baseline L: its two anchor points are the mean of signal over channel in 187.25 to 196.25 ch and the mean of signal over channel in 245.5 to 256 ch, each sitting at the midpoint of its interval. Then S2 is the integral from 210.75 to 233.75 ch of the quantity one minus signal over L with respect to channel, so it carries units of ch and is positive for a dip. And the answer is 1.4 ch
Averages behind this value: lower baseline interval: 216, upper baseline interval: 234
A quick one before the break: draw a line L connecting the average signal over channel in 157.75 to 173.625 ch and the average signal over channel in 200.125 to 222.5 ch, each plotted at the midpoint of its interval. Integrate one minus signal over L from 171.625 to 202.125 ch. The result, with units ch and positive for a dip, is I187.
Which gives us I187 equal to 1.4 ch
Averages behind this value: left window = 231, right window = 231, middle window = 220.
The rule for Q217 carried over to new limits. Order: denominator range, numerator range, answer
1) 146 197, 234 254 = 0.92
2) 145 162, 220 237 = 0.84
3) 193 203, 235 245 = 0.86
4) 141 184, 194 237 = 0.94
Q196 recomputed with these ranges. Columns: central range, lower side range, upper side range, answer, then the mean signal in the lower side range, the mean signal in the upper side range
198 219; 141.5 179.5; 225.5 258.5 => -1.9 ch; 224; 200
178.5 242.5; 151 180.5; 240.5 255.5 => 5.1 ch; 229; 228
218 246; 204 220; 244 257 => 4.6 ch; 232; 233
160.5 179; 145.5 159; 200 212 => -0.6 ch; 218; 230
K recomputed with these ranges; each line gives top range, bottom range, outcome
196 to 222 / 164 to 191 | 1.02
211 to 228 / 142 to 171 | 1.03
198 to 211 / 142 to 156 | 1.07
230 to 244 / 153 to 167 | 0.72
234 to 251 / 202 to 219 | 0.87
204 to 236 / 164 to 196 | 0.95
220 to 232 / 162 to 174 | 0.92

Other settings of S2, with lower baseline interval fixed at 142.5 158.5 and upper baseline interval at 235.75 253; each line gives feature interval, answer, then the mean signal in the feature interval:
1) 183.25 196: 0.0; 215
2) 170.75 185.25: -0.7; 226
